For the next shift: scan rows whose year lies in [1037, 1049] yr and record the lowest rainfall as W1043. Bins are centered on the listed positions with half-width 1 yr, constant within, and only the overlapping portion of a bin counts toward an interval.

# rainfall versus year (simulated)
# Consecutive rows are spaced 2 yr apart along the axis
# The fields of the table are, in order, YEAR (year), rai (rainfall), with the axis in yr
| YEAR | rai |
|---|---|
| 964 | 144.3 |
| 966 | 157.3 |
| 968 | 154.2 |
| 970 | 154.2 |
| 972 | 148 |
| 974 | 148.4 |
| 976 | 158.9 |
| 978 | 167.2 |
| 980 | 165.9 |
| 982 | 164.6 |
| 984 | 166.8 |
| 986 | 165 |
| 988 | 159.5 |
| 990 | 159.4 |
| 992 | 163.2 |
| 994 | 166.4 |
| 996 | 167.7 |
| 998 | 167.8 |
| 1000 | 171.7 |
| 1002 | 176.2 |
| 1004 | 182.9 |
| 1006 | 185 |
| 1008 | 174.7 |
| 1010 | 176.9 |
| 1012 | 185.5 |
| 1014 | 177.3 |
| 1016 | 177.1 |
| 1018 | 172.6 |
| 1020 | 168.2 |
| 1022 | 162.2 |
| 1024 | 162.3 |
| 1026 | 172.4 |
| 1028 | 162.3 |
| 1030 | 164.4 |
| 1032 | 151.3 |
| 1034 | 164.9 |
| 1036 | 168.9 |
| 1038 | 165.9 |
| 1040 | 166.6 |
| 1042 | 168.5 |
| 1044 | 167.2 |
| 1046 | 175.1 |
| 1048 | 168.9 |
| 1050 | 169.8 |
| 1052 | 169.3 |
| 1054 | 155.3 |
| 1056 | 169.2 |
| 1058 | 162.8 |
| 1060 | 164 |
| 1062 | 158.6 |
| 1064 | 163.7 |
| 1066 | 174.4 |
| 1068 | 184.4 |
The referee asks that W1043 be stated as 165.9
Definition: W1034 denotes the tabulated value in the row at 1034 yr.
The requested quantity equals 164.9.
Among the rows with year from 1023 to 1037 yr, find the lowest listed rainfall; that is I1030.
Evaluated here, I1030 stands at 151.3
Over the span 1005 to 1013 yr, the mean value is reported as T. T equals 181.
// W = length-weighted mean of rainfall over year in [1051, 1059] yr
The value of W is 164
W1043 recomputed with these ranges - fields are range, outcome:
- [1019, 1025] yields 162.2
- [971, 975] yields 148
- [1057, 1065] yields 158.6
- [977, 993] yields 159.4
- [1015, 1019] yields 172.6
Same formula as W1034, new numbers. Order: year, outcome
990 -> 159.4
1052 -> 169.3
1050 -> 169.8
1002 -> 176.2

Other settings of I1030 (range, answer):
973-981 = 148.4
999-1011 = 171.7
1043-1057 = 155.3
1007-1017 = 174.7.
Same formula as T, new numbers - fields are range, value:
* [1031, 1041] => 164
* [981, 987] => 165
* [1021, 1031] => 165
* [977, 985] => 166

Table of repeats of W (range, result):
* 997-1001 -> 170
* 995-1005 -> 173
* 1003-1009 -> 181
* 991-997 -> 166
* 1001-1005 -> 180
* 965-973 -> 153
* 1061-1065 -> 161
